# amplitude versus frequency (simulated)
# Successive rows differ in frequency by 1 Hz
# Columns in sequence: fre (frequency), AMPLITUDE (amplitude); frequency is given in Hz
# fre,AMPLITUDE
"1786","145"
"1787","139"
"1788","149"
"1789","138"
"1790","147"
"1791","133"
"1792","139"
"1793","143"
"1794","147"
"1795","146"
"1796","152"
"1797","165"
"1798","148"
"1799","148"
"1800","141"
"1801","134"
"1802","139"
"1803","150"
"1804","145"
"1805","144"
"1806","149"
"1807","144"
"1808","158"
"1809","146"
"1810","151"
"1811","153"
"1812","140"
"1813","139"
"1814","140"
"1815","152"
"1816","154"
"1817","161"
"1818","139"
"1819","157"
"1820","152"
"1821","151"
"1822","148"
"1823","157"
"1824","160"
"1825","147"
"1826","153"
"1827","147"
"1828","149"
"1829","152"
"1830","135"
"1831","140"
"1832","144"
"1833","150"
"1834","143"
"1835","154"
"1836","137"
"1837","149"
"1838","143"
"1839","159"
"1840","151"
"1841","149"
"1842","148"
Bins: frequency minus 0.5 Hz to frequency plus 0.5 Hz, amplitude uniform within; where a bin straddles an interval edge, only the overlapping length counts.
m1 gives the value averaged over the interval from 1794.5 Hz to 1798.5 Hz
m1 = 153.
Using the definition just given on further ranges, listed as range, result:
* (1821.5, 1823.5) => 152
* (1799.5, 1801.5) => 138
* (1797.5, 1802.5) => 142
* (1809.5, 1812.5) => 148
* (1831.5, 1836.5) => 146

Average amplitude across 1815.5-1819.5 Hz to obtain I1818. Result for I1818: 153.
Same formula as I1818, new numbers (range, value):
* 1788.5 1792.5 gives 139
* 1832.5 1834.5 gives 146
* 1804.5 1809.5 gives 148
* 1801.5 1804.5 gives 145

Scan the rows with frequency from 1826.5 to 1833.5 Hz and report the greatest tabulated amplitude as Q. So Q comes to 152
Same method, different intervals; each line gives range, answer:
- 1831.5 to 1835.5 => 154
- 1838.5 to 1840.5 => 159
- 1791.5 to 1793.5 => 143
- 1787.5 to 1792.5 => 149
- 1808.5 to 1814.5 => 153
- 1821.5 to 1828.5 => 160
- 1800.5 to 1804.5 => 150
